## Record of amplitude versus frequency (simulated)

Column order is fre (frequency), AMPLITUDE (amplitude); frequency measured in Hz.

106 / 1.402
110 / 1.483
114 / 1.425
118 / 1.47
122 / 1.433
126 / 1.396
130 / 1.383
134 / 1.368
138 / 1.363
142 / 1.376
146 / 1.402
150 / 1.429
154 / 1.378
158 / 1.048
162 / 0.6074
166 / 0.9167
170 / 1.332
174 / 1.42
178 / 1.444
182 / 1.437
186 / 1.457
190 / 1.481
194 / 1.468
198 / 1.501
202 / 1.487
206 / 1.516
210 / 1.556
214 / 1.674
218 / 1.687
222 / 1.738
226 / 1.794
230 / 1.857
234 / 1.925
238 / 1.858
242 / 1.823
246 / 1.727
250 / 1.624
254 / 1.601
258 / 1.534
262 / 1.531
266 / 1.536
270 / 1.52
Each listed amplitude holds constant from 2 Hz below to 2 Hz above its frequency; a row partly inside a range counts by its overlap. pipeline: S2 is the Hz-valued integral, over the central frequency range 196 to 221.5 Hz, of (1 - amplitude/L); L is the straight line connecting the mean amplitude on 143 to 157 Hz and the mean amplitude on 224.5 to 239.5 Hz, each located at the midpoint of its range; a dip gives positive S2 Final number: 2.14 Hz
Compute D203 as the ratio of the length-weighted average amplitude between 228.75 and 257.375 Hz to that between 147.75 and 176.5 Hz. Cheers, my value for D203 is 1.5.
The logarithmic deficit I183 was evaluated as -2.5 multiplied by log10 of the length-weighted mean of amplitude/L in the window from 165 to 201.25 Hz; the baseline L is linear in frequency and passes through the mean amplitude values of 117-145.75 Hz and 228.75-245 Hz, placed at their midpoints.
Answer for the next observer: 0.16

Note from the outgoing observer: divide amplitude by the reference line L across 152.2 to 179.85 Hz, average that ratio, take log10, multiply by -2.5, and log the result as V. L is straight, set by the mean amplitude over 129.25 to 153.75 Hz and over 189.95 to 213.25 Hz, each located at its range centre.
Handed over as 0.23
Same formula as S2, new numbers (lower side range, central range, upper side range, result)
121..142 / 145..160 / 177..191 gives 1.10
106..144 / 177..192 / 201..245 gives 1.36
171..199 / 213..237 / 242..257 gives -3.05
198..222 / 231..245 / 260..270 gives -2.67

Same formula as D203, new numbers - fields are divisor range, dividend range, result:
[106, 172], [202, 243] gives 1.33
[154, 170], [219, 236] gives 1.85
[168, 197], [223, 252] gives 1.25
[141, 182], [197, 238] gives 1.36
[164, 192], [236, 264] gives 1.23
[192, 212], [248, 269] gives 1.04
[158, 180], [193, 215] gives 1.35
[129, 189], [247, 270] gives 1.21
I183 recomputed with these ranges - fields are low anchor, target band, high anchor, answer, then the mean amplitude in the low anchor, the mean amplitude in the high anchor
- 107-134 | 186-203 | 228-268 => 0.07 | 1.43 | 1.7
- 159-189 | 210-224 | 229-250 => -0.04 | 1.23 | 1.82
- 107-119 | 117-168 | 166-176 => 0.08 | 1.45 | 1.28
